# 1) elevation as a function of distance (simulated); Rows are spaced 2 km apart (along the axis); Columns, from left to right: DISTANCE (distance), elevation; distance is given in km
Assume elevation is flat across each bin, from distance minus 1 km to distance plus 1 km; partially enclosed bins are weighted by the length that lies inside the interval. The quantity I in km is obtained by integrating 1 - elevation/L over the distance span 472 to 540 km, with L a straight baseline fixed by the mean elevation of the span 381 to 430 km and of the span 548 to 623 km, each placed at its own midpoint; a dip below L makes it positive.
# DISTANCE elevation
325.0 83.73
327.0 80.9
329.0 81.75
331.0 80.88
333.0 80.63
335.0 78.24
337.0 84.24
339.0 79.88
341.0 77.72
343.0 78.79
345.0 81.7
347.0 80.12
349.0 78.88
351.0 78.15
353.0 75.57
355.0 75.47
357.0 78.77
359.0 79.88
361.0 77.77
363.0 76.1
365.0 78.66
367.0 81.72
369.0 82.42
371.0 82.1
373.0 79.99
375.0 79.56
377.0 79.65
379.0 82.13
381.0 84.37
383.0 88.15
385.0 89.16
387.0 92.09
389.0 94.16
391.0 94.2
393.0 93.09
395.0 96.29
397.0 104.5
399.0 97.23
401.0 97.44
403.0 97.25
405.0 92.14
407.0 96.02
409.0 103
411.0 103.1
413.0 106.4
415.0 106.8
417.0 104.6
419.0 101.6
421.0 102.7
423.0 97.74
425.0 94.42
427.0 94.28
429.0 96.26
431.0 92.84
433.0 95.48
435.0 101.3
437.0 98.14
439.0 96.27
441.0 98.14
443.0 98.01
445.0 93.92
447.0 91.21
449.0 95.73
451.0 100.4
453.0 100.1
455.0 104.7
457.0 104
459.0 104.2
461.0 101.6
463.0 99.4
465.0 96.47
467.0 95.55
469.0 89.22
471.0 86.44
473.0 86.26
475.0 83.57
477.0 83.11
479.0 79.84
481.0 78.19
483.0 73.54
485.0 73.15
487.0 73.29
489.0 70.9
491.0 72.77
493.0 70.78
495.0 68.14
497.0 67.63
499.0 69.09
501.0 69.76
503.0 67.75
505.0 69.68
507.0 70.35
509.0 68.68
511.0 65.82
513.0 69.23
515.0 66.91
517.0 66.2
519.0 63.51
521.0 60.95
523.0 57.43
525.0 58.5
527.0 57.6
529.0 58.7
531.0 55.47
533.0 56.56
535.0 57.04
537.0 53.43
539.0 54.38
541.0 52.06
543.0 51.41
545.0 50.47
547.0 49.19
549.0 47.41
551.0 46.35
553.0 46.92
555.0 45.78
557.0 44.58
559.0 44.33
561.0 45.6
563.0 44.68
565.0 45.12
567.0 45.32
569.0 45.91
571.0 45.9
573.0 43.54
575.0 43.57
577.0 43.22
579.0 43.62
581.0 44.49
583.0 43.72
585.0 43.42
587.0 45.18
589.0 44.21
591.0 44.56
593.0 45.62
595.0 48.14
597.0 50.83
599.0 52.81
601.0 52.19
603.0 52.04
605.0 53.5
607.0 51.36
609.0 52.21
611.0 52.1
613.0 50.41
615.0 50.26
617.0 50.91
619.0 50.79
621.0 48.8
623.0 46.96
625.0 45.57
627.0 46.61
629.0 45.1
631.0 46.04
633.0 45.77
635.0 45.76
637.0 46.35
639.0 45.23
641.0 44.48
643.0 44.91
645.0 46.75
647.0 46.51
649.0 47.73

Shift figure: 2.0 km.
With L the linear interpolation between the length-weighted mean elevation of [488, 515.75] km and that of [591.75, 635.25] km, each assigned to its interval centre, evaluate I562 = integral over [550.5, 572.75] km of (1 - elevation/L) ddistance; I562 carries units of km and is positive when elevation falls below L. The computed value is 5.0 km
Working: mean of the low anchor 69.1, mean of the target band 45.4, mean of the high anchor 49.3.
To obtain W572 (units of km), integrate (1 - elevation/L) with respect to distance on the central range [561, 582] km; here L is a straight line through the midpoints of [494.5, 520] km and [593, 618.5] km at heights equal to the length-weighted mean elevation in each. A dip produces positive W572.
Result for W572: 4.6 km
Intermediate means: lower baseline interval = 67.9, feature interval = 44.6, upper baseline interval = 51.2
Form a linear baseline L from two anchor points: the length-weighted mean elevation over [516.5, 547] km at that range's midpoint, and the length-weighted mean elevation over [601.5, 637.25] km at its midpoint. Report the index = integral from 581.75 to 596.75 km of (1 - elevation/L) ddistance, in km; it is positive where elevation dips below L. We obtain 1.8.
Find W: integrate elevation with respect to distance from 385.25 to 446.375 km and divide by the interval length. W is 97.8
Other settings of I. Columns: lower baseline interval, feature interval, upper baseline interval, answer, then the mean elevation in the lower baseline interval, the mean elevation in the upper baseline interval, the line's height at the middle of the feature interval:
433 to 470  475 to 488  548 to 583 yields 1.1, 98.2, 45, 84.2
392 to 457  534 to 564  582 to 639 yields 7.4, 98.6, 48.2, 64.9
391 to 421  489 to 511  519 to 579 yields -0.7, 99.9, 50.2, 67.2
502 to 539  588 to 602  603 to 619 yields 1.3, 62.2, 51.5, 53.4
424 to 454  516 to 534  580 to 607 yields 2.6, 96.4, 47.9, 69.4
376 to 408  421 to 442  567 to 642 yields -3.2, 92.4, 47.3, 84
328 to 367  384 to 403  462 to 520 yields -4.2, 79.2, 75.7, 78.1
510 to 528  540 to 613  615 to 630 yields 9.5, 62.9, 48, 54.6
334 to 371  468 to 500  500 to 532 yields -4.5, 79.2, 64.2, 67.1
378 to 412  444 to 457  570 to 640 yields -2.6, 94.4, 47.5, 82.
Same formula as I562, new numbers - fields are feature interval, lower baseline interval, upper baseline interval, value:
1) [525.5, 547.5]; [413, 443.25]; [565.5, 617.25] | 3.5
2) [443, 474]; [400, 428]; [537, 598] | -4.5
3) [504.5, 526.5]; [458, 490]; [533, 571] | 0.4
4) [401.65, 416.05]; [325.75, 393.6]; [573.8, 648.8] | -4.9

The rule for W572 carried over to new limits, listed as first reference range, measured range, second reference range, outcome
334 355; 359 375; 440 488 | 0.32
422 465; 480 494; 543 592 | 1.11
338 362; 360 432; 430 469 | -3.70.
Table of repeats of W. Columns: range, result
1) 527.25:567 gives 50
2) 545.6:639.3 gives 47.1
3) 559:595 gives 44.7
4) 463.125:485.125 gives 85.2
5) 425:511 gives 86.3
